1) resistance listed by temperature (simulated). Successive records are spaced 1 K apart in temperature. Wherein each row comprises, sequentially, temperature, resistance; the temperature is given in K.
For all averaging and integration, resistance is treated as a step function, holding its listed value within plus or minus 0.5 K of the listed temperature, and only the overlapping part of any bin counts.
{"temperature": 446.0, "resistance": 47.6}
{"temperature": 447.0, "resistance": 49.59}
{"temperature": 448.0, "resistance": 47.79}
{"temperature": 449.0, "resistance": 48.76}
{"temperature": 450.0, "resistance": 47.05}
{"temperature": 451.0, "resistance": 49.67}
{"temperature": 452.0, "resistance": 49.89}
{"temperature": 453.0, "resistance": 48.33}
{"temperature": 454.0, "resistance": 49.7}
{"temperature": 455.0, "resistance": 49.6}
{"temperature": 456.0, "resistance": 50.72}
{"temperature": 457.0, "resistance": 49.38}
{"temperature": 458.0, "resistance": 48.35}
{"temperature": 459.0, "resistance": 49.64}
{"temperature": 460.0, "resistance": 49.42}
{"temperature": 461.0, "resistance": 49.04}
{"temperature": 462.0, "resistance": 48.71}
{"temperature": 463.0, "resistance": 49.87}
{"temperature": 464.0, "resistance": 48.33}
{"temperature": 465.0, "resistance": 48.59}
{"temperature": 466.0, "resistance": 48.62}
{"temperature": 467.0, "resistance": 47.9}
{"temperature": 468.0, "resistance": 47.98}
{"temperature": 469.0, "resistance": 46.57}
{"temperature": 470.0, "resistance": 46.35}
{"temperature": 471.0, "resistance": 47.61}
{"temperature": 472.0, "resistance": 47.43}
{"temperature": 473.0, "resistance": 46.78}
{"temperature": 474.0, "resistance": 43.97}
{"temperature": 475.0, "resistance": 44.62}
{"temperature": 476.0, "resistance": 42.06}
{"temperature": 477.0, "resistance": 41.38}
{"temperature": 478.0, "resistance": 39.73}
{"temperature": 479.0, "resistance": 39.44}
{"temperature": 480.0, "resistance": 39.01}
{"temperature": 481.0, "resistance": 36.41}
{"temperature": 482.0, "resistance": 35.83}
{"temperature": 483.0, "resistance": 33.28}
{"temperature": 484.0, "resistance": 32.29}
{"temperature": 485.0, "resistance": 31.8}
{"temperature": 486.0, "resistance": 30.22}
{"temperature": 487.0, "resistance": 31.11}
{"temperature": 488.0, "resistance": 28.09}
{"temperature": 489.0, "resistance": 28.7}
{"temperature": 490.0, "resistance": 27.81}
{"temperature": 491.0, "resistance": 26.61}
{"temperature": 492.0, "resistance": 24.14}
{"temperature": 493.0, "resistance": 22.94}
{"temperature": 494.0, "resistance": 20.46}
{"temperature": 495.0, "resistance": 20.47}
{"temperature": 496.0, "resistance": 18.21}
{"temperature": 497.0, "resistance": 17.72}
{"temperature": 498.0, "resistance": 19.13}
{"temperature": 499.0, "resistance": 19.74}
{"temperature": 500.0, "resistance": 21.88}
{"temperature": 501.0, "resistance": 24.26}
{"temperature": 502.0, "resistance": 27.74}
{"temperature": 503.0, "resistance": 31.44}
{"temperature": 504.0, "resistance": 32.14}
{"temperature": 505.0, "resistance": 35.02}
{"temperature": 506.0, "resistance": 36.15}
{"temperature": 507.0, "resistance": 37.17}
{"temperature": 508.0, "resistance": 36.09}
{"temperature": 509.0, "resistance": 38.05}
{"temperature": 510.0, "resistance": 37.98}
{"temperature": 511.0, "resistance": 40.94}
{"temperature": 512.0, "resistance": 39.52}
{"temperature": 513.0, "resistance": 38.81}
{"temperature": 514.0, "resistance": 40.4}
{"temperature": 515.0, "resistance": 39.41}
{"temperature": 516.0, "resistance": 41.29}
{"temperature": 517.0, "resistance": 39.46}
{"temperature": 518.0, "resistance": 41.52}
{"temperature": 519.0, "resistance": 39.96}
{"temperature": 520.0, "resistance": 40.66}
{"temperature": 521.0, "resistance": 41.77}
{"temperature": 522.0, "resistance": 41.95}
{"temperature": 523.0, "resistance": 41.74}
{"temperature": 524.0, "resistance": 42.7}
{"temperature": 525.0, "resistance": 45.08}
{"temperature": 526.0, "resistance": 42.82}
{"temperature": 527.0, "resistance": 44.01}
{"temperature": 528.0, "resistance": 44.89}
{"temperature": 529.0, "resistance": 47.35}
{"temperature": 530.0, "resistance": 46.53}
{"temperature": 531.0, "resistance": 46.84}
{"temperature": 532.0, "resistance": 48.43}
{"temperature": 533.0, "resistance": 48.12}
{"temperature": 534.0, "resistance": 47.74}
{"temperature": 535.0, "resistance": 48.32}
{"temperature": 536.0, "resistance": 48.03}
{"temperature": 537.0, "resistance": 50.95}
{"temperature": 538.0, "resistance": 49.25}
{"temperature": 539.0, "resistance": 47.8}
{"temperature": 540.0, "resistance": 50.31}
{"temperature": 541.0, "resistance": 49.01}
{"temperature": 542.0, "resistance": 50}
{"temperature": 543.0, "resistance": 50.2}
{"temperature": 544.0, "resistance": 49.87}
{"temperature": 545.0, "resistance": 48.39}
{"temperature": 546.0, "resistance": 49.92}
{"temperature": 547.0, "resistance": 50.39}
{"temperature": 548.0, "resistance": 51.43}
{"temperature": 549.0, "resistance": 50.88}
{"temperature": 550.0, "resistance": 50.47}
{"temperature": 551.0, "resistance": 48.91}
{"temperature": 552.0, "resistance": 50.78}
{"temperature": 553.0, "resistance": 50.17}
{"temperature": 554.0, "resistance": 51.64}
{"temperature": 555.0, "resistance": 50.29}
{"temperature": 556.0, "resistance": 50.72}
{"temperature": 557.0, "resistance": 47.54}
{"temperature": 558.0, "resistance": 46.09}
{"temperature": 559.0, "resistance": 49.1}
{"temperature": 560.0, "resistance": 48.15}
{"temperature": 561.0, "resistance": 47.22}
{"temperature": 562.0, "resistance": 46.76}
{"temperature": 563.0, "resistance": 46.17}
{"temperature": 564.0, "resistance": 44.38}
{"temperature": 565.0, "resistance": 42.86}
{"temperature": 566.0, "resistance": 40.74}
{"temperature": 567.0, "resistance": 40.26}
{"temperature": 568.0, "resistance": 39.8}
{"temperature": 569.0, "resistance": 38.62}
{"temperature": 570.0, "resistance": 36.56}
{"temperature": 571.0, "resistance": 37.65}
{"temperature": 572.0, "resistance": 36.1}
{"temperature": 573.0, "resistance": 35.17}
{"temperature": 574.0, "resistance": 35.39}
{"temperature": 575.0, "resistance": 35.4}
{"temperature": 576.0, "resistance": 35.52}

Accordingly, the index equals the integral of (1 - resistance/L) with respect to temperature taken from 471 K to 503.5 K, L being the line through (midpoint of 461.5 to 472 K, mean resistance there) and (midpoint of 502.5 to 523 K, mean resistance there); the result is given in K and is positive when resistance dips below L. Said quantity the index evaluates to 9.5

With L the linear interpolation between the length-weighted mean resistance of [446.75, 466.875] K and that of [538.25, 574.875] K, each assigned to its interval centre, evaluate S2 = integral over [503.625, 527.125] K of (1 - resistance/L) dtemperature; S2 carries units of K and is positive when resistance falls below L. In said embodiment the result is 3.7 K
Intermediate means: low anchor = 49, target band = 39.7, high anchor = 46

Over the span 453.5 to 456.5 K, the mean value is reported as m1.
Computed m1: 50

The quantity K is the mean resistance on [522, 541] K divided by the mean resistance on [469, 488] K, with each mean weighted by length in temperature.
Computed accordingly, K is 1.19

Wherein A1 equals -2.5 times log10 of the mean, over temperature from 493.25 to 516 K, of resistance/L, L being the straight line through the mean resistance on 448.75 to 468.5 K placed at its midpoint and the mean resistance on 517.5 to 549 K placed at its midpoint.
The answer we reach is 0.47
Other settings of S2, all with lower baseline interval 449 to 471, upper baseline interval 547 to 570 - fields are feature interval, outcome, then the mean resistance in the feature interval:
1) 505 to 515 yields 2.0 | 38.2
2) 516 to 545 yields 0.9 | 45.9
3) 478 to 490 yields 3.7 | 33.3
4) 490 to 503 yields 6.9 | 22.5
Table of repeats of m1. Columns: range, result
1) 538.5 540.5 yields 49.1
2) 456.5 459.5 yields 49.1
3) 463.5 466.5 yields 48.5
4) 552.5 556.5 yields 50.7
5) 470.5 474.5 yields 46.4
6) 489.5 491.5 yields 27.2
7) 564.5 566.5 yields 41.8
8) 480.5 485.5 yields 33.9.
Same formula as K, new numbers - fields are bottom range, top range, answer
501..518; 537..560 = 1.35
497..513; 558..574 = 1.33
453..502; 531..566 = 1.29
